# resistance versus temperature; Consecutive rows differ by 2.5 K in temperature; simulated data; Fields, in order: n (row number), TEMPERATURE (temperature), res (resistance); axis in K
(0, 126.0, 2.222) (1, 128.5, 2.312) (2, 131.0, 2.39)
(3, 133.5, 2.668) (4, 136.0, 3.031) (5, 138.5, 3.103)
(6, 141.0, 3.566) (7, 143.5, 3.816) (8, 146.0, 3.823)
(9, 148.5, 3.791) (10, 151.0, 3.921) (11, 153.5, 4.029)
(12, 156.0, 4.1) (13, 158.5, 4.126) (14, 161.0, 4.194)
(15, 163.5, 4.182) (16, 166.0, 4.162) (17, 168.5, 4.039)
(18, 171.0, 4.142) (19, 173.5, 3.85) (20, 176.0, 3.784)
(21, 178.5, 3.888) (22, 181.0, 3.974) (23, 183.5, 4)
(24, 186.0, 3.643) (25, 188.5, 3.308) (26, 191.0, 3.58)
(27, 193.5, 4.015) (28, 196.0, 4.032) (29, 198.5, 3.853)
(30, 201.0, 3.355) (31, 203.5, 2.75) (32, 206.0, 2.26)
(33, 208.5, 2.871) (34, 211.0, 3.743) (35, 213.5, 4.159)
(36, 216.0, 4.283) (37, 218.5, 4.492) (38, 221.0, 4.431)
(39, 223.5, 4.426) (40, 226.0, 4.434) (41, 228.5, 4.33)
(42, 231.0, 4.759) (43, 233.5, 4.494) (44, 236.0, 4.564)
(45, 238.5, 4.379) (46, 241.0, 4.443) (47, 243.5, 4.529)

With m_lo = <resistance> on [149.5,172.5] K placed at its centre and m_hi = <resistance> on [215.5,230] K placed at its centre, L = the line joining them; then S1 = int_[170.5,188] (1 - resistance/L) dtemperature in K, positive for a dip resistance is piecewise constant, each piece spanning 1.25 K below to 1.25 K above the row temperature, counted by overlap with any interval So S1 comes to 1.4 K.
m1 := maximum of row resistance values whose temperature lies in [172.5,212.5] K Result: 4.032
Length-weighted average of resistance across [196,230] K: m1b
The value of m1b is 3.81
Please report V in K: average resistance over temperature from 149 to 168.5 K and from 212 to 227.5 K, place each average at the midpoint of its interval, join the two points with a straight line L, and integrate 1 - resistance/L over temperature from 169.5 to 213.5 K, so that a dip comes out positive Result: 6.4 K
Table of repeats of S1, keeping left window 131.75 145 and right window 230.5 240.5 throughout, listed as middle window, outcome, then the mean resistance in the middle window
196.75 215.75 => 3.57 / 3.36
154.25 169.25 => -2.56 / 4.13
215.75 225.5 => -0.22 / 4.42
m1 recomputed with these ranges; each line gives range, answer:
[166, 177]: 4.162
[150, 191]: 4.194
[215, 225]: 4.492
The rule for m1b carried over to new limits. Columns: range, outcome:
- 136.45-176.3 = 3.9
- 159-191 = 3.92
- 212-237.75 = 4.43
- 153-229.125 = 3.88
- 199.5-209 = 2.83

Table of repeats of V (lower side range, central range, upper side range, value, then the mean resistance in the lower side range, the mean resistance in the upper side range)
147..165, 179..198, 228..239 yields 2.0 K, 4.05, 4.53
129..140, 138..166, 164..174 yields -3.9 K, 2.78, 4.07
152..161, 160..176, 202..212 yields -1.0 K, 4.1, 2.9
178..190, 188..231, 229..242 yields 3.3 K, 3.75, 4.52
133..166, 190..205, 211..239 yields 2.1 K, 3.76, 4.4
